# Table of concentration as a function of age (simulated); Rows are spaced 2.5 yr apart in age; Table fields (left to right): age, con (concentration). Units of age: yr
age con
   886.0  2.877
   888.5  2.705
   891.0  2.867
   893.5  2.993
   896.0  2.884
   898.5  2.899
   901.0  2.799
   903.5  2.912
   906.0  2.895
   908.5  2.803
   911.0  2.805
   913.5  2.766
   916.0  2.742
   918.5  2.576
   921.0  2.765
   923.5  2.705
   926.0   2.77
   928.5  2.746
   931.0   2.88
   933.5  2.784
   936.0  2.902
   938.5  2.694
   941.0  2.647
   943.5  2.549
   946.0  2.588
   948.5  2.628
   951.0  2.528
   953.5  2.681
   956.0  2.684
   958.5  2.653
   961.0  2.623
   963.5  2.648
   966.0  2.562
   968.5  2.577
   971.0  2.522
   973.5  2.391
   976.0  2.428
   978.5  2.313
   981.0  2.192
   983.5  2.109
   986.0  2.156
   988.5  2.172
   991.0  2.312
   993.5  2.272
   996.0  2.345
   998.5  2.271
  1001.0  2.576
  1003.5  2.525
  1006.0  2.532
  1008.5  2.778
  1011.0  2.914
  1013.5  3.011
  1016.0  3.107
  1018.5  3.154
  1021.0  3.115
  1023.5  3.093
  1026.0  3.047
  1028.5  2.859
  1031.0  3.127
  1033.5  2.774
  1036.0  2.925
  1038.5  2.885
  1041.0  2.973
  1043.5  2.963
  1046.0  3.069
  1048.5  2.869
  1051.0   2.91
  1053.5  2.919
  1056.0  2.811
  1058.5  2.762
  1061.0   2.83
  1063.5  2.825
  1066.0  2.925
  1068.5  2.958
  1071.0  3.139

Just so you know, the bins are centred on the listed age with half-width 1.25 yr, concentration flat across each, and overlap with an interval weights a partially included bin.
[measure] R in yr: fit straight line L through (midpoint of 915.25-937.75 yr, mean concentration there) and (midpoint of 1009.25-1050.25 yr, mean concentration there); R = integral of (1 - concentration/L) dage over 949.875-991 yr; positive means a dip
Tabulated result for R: 5.9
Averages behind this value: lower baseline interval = 2.76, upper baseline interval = 2.99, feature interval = 2.45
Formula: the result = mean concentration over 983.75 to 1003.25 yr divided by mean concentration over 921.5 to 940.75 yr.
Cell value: 0.83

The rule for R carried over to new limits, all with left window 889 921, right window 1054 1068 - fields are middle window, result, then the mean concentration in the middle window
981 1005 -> 4.5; 2.3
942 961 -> 1.4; 2.62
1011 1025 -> -1.2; 3.08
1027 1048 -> -0.8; 2.95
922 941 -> 0.4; 2.77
